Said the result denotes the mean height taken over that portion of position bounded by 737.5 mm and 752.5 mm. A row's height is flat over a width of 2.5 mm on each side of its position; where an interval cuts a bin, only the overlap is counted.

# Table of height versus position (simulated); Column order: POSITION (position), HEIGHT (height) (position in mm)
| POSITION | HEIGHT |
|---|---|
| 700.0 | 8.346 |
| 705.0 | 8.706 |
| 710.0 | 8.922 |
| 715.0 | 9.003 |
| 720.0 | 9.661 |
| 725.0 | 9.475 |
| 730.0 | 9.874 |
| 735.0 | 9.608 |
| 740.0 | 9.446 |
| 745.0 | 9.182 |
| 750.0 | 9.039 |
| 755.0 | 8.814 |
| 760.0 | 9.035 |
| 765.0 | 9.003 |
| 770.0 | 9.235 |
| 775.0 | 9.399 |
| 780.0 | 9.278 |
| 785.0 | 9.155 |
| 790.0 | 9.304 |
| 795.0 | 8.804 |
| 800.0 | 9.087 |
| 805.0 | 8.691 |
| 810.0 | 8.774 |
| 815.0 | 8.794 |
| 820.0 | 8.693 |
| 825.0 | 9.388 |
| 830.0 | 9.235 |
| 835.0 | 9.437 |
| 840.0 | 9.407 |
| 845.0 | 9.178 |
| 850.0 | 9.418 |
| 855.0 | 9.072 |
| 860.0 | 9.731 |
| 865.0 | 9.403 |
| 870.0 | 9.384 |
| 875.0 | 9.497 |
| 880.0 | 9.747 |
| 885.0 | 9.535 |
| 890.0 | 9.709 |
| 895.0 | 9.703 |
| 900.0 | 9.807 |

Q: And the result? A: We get 9.22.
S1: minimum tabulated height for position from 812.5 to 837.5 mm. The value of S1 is 8.693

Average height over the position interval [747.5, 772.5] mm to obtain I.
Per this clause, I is 9.03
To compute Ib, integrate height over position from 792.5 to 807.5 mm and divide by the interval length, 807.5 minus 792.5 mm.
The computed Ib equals 8.86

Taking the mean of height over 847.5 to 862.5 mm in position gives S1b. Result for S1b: 9.41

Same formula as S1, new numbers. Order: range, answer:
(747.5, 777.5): 8.814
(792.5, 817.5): 8.691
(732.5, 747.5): 9.182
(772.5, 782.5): 9.278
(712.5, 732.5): 9.003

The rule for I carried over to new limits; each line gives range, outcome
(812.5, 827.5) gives 8.96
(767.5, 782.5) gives 9.3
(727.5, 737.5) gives 9.74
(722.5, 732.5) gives 9.67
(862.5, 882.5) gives 9.51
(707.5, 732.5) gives 9.39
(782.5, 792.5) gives 9.23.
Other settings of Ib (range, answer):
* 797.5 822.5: 8.81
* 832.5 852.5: 9.36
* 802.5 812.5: 8.73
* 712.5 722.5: 9.33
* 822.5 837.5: 9.35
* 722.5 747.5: 9.52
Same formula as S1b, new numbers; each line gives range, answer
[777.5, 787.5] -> 9.22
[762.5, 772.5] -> 9.12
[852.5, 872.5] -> 9.4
